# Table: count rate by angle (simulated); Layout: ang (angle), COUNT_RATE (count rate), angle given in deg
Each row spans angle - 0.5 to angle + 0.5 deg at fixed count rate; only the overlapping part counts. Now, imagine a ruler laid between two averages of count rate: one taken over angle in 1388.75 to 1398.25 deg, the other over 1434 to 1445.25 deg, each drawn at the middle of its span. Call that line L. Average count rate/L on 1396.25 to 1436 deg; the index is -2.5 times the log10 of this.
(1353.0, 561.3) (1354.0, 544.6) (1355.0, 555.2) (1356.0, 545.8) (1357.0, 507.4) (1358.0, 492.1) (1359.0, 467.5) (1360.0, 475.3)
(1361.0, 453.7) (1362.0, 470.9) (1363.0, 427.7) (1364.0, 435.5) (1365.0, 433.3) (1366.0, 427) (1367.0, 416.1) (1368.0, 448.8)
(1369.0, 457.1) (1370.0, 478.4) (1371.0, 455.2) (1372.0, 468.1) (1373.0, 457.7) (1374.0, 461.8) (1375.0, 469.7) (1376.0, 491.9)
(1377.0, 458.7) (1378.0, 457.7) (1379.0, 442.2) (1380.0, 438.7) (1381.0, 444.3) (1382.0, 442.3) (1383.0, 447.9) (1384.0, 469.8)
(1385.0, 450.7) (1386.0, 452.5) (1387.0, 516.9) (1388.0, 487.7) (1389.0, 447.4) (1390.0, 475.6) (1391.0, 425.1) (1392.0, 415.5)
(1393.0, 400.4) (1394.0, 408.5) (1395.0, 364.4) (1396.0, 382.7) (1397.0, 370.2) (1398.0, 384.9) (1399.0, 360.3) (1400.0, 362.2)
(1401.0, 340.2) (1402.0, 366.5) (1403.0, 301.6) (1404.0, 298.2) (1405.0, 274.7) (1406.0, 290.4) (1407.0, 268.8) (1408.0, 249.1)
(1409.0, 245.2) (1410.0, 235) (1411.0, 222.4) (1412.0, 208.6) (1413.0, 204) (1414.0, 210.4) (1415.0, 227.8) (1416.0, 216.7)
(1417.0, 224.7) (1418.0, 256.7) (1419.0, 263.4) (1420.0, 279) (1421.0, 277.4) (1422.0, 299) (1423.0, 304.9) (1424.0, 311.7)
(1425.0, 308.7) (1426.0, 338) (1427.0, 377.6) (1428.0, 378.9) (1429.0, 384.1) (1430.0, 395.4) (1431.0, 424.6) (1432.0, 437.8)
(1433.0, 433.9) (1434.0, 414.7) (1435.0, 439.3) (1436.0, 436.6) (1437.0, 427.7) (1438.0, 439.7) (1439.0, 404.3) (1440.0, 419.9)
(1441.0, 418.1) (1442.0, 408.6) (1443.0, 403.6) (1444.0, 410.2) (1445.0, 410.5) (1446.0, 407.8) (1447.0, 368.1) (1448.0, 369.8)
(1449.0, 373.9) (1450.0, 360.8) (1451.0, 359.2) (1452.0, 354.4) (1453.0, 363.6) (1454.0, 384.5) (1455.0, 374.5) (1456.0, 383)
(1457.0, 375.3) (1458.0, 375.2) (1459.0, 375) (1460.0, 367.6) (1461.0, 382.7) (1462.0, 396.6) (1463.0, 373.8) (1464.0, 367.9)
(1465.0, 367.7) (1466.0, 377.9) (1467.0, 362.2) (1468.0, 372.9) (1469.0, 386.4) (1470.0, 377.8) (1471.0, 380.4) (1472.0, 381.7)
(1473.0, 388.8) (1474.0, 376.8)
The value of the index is 0.30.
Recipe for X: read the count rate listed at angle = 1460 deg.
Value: 367.6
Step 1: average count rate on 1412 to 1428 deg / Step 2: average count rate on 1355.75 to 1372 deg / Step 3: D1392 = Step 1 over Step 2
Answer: 0.60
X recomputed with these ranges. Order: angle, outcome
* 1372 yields 468.1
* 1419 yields 263.4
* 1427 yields 377.6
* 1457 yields 375.3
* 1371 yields 455.2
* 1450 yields 360.8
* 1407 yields 268.8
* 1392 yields 415.5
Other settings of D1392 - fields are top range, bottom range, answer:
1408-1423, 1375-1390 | 0.53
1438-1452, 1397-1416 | 1.40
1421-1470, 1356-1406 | 0.89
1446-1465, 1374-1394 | 0.82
